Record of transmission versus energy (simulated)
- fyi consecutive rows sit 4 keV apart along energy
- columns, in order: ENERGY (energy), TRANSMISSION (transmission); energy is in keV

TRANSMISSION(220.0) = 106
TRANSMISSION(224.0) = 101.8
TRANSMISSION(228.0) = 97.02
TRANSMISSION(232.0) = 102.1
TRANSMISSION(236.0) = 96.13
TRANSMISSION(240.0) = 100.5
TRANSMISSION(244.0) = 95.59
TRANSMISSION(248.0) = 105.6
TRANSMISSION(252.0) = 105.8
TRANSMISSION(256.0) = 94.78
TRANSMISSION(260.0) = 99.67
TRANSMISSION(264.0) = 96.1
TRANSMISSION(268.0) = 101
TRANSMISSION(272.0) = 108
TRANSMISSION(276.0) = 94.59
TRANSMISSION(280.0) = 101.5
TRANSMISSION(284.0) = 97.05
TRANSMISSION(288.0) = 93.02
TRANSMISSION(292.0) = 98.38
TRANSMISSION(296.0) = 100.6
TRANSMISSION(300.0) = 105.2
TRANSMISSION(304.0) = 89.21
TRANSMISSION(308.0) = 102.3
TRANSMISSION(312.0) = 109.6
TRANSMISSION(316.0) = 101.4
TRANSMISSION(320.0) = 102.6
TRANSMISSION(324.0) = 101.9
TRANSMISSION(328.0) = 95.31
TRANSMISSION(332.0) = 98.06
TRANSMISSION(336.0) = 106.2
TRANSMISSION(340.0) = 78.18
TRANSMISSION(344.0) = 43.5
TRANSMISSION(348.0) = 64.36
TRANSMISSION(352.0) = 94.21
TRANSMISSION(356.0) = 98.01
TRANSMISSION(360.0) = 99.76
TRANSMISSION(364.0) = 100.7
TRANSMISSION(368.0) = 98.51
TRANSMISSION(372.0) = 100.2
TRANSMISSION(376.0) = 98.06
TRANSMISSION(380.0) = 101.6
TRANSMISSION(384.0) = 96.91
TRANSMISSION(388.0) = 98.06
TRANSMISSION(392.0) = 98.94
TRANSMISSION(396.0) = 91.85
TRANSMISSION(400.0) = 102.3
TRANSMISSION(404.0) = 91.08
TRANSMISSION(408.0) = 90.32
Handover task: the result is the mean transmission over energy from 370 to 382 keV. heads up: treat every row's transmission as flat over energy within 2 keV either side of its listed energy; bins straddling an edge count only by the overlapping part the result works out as 100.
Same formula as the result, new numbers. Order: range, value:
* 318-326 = 102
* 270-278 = 101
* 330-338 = 102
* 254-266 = 96.8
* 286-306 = 97.3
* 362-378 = 99.4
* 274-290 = 96.5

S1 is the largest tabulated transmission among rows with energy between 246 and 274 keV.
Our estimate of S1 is 108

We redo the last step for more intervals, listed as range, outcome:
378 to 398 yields 101.6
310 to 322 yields 109.6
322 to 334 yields 101.9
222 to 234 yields 102.1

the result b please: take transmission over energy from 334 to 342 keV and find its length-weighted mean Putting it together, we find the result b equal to 92.2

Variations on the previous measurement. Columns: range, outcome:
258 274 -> 101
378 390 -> 98.9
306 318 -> 104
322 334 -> 98.4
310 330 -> 102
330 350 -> 78.1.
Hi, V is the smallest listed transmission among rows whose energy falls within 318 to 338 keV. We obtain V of 95.31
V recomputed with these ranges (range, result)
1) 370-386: 96.91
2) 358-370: 98.51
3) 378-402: 91.85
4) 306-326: 101.4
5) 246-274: 94.78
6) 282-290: 93.02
